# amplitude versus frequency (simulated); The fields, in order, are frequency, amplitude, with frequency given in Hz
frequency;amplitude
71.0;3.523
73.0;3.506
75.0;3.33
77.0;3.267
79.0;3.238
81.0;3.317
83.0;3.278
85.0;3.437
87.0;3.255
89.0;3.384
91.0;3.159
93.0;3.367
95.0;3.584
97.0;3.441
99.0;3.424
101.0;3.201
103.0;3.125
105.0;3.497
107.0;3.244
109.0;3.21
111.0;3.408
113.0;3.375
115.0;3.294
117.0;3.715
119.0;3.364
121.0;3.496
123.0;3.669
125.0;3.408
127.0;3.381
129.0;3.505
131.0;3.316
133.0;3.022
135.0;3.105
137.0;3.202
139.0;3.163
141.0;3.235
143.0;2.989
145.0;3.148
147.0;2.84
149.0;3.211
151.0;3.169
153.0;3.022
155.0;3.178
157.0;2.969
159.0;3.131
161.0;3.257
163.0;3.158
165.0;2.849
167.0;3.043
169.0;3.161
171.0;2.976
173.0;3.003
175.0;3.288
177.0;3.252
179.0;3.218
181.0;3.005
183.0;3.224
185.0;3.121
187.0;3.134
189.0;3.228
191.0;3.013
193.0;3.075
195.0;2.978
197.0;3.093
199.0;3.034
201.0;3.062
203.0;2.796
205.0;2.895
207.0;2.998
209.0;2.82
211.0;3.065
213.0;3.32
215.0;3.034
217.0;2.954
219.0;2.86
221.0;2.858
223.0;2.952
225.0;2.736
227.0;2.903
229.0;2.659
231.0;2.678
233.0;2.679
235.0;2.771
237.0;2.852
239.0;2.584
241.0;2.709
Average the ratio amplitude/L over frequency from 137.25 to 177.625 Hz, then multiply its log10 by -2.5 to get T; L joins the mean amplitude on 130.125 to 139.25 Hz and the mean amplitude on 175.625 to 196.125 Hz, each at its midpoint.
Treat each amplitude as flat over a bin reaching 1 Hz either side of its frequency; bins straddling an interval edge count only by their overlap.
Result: 0.01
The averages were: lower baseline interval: 3.16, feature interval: 3.1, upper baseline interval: 3.13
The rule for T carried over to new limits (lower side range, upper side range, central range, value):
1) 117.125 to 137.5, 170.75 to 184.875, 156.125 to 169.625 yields 0.05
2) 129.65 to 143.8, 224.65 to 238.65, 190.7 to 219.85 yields -0.05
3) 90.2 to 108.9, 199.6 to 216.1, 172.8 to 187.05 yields -0.03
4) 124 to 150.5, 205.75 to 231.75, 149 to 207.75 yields -0.01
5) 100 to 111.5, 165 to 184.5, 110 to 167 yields -0.01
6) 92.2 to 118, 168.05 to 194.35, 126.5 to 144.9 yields 0.02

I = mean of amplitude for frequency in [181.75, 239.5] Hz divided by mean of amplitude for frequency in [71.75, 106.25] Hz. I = 0.88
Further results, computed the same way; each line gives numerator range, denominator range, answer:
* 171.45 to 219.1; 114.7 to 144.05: 0.92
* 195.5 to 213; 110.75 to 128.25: 0.86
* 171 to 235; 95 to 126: 0.88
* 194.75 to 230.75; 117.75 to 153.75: 0.91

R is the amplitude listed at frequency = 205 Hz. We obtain 2.895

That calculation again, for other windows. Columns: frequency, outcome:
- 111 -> 3.408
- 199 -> 3.034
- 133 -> 3.022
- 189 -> 3.228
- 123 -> 3.669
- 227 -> 2.903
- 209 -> 2.82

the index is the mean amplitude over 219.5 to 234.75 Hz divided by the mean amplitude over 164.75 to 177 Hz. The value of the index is 0.9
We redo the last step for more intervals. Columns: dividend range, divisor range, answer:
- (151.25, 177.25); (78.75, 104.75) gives 0.93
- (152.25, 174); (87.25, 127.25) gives 0.91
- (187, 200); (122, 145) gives 0.94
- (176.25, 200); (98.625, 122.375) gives 0.92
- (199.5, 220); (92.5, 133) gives 0.88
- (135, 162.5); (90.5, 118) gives 0.93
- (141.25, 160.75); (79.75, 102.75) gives 0.92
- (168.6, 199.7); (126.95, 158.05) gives 0.99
